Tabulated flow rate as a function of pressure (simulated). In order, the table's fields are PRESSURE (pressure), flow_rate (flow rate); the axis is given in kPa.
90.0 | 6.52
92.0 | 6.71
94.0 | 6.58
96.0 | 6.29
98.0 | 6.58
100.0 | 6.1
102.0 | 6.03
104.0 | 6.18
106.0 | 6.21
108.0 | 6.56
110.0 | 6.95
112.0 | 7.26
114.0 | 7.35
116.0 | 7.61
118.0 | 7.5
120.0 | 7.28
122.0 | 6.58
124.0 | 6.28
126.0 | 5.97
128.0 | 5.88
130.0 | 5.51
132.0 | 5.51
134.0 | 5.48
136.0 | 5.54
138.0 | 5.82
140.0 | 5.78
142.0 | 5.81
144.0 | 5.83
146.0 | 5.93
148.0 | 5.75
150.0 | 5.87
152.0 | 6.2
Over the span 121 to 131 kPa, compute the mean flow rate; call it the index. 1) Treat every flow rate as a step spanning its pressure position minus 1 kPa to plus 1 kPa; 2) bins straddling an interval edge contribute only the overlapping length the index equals 6.04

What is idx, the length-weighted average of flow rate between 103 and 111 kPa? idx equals 6.47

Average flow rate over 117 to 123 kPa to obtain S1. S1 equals 7.12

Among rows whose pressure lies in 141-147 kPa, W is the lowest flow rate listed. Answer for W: 5.81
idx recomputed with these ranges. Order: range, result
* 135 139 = 5.68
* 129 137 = 5.51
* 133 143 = 5.69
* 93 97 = 6.44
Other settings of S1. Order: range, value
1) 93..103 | 6.32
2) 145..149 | 5.84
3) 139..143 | 5.79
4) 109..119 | 7.33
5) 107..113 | 6.92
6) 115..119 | 7.55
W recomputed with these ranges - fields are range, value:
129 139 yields 5.48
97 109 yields 6.03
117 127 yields 5.97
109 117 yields 6.95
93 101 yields 6.1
